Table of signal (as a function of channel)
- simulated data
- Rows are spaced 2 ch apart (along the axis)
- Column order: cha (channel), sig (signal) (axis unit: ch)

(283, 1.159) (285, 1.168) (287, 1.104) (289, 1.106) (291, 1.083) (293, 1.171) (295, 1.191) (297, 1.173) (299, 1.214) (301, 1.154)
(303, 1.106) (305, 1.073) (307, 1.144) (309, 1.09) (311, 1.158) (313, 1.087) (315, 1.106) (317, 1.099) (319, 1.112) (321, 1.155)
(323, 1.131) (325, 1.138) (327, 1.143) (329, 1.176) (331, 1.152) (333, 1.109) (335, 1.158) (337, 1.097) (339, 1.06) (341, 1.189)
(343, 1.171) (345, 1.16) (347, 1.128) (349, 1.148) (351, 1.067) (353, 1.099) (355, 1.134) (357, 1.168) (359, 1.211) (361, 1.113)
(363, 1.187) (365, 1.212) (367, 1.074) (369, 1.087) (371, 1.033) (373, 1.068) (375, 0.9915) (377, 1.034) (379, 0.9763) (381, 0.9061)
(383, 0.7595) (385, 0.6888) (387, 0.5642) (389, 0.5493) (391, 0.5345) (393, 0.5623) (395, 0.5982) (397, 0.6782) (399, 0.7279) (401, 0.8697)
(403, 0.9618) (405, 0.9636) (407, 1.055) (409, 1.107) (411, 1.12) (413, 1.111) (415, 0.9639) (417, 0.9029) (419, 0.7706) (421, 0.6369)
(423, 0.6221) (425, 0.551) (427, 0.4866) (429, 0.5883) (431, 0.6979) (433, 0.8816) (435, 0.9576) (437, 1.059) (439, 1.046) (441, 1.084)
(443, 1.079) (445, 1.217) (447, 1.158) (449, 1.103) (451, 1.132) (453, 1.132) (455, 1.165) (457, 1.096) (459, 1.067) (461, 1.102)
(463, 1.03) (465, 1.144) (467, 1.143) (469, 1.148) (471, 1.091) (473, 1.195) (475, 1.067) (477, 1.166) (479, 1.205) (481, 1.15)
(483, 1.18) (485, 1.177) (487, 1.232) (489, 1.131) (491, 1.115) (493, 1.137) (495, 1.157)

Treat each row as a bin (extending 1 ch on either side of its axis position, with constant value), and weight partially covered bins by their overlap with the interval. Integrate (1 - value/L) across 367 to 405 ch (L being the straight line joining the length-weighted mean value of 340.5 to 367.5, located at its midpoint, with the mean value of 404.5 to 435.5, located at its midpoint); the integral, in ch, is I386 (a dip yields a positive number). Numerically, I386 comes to 6.8 ch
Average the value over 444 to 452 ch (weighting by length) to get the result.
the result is 1.15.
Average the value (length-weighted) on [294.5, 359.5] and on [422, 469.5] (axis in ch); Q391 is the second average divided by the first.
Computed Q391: 0.87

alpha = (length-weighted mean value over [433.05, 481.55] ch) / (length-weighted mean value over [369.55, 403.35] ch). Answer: 1.40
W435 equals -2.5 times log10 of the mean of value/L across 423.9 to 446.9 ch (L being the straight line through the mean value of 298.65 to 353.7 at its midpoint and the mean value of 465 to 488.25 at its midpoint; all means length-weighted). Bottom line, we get 0.28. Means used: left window 1.13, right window 1.16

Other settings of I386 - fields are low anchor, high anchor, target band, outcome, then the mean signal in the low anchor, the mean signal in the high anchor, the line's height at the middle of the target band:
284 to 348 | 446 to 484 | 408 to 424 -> 3.21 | 1.13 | 1.13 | 1.13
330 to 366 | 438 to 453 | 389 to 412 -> 6.25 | 1.14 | 1.12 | 1.13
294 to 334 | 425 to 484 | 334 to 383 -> 0.51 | 1.14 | 1.05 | 1.11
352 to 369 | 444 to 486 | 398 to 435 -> 9.84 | 1.15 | 1.14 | 1.14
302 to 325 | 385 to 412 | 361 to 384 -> -3.70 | 1.12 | 0.788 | 0.888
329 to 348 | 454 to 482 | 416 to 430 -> 5.94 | 1.14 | 1.13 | 1.13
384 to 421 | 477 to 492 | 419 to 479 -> 1.68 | 0.813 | 1.17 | 1.02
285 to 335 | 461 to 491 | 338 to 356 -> 0.12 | 1.13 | 1.14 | 1.14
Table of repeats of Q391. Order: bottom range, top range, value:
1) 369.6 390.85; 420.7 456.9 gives 1.10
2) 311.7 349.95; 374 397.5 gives 0.65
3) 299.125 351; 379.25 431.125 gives 0.68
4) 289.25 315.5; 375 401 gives 0.64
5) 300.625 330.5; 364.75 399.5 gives 0.74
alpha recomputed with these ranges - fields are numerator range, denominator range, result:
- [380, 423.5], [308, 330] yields 0.71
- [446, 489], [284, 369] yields 1.00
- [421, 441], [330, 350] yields 0.68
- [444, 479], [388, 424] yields 1.38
